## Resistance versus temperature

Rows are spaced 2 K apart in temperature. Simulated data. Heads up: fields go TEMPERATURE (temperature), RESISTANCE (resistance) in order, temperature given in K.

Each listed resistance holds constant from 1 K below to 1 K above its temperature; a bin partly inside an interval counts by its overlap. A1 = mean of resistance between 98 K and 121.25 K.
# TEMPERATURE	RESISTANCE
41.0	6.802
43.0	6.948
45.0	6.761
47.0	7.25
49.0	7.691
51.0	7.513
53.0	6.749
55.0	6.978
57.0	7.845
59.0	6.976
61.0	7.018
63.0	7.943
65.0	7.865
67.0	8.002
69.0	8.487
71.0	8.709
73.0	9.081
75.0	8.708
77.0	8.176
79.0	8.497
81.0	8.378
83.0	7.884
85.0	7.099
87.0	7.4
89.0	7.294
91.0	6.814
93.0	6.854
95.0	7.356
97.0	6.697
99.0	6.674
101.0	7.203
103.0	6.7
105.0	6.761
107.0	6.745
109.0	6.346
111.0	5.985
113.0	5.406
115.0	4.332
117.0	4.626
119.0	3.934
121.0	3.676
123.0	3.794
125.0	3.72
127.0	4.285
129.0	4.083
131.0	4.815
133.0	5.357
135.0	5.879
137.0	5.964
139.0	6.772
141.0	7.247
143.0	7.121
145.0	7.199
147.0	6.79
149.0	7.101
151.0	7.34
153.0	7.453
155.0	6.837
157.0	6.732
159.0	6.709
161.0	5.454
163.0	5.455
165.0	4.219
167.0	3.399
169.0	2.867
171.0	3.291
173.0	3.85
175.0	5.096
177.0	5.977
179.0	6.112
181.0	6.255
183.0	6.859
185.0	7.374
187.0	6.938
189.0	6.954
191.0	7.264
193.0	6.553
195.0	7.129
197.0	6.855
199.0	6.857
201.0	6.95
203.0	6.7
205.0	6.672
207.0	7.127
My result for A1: 5.76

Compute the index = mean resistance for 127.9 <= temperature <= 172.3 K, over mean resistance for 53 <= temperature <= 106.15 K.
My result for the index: 0.77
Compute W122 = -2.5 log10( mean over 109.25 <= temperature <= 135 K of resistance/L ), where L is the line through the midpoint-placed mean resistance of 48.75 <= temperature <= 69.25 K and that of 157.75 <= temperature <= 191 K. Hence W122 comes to 0.358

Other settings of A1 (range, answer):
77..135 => 6.06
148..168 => 6.07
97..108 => 6.81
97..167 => 5.82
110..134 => 4.5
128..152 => 6.31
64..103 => 7.72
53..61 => 7.17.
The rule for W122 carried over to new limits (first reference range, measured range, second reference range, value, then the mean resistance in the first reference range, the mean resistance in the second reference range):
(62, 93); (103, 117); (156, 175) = 0.15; 7.98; 4.69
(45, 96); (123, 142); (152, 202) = 0.26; 7.68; 5.98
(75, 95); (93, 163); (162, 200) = 0.13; 7.64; 5.75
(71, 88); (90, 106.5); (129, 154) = 0.12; 8.19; 6.49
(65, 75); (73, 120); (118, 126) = -0.13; 8.51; 3.78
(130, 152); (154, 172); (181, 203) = 0.31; 6.51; 6.93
